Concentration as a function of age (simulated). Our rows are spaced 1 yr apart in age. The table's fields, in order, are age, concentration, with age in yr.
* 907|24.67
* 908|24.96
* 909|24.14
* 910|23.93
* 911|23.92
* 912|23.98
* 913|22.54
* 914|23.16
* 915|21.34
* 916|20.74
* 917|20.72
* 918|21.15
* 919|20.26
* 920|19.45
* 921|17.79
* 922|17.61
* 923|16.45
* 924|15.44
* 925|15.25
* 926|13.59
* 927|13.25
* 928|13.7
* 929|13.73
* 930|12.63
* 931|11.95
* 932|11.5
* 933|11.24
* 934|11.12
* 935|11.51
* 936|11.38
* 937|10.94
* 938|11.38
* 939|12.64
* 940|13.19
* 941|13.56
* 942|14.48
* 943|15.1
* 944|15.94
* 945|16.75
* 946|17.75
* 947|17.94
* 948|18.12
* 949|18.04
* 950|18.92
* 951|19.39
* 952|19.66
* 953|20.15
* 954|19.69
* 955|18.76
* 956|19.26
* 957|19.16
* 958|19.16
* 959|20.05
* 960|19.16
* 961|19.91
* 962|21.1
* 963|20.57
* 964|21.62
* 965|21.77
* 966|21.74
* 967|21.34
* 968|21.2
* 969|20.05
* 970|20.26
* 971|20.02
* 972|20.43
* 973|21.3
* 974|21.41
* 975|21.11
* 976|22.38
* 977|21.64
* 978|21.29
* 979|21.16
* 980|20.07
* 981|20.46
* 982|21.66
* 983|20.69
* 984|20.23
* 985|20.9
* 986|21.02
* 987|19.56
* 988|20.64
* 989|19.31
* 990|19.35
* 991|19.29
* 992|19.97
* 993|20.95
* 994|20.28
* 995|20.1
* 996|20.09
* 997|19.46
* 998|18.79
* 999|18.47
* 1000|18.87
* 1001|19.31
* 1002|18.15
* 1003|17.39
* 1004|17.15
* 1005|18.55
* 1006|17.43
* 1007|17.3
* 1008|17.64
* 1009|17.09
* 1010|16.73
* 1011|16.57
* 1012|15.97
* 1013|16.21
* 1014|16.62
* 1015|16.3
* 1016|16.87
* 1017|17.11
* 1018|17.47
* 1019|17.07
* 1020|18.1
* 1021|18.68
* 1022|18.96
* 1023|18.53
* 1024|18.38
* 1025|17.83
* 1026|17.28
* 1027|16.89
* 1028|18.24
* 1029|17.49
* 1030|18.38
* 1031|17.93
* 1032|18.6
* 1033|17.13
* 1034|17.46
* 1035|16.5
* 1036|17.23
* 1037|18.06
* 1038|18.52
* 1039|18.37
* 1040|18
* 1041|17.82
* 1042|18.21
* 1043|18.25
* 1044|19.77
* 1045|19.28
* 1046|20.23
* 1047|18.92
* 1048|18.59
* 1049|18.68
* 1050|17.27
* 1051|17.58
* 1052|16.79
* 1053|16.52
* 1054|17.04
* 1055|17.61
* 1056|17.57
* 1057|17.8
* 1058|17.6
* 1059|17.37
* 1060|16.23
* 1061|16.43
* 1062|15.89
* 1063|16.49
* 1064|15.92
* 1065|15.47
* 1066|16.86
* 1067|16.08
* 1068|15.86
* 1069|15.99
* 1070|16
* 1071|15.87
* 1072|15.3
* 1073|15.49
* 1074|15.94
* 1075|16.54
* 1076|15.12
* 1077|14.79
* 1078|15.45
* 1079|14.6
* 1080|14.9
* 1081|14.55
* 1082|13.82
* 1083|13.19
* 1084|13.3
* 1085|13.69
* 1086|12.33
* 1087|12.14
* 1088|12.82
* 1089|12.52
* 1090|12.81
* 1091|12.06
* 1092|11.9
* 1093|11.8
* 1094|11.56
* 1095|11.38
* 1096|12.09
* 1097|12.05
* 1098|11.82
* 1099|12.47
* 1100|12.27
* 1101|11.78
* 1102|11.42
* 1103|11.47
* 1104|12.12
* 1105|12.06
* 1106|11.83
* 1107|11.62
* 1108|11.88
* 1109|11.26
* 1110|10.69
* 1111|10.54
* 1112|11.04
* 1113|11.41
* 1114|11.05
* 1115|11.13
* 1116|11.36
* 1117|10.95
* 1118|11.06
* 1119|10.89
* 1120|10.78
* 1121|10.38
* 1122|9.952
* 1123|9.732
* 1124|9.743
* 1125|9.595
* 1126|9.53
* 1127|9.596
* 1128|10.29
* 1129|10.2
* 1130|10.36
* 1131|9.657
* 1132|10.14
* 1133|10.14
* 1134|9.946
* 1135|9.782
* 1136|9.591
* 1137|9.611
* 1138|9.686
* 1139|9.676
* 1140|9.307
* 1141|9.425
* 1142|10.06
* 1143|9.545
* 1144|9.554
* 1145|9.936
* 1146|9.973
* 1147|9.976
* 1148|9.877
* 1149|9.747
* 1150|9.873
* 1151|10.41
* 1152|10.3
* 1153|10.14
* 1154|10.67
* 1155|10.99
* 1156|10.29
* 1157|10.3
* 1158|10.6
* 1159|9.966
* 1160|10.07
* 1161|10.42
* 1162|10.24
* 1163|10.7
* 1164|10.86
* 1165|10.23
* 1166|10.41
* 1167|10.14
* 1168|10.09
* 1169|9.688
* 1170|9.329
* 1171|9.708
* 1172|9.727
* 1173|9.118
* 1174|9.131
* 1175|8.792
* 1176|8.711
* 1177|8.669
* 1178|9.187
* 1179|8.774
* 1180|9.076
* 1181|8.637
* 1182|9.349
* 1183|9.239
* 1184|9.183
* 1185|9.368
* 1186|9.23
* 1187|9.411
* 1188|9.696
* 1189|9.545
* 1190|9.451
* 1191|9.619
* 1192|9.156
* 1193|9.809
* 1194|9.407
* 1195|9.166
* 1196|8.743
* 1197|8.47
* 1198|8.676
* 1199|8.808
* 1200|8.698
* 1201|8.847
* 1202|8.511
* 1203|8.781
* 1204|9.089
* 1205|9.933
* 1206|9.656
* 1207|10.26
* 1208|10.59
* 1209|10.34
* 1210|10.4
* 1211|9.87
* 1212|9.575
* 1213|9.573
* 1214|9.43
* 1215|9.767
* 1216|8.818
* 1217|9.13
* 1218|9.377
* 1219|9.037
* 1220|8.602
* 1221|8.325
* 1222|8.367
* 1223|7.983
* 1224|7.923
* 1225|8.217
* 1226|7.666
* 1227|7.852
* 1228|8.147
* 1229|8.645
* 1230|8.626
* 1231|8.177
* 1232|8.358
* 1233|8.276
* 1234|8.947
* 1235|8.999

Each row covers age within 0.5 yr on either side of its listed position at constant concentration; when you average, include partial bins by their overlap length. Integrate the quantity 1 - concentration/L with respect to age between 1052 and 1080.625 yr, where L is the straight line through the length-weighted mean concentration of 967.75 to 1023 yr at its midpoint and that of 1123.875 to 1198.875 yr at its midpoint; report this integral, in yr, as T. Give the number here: -2.0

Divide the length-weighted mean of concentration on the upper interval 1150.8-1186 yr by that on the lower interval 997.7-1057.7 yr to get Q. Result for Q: 0.55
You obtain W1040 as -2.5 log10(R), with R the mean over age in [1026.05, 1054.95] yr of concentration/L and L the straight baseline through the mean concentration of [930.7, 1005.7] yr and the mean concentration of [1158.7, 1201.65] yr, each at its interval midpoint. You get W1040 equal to -0.17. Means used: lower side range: 18.5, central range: 18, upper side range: 9.43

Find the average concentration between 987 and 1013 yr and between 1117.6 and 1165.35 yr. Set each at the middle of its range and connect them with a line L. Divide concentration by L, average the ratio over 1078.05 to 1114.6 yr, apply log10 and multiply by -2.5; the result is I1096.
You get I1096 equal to 0.046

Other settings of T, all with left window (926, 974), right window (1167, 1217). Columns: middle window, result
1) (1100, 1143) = 3.92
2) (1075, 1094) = -1.00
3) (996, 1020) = -3.68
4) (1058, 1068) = -2.14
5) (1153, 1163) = 0.03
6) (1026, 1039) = -2.95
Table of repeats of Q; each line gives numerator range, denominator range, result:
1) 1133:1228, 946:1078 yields 0.51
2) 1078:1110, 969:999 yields 0.61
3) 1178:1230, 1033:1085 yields 0.54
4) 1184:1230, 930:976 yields 0.52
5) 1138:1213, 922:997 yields 0.53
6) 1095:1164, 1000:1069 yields 0.60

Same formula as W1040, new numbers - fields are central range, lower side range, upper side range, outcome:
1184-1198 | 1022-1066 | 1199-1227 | 0.10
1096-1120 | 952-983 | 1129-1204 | 0.12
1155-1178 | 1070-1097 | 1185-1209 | 0.07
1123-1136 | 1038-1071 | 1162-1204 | 0.27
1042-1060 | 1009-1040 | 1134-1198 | -0.12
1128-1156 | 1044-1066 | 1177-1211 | 0.23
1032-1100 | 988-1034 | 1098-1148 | -0.09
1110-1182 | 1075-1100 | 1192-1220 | 0.13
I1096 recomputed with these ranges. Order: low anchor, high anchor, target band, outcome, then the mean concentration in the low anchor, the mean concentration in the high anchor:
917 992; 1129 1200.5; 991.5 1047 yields -0.17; 18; 9.67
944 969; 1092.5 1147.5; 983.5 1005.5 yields -0.11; 19.6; 10.7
